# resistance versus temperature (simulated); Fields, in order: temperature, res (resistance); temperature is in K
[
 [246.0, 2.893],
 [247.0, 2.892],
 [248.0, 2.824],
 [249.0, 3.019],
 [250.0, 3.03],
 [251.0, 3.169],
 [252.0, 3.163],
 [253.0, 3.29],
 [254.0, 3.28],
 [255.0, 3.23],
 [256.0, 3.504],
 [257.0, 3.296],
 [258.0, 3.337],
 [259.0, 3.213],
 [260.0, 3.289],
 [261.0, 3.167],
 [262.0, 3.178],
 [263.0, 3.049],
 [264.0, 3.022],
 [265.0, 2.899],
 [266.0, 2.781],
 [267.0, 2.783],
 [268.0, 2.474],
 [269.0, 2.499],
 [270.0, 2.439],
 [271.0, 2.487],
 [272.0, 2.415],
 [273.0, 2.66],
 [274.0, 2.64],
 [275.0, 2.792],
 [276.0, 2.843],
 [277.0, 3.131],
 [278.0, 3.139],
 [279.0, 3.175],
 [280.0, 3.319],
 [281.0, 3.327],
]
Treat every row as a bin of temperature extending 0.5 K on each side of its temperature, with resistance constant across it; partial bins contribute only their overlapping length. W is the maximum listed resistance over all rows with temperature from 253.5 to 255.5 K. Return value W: 3.28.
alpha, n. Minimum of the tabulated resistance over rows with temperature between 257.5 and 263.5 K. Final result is 3.049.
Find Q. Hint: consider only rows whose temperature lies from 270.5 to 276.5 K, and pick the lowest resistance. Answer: 2.415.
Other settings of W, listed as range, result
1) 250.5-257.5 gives 3.504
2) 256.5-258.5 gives 3.337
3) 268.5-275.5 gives 2.792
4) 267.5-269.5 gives 2.499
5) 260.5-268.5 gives 3.178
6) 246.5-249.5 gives 3.019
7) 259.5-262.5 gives 3.289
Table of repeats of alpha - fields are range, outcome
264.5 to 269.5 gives 2.474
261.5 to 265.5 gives 2.899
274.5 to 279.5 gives 2.792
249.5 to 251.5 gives 3.03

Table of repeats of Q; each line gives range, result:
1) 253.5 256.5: 3.23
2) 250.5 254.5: 3.163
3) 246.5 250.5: 2.824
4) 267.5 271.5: 2.439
